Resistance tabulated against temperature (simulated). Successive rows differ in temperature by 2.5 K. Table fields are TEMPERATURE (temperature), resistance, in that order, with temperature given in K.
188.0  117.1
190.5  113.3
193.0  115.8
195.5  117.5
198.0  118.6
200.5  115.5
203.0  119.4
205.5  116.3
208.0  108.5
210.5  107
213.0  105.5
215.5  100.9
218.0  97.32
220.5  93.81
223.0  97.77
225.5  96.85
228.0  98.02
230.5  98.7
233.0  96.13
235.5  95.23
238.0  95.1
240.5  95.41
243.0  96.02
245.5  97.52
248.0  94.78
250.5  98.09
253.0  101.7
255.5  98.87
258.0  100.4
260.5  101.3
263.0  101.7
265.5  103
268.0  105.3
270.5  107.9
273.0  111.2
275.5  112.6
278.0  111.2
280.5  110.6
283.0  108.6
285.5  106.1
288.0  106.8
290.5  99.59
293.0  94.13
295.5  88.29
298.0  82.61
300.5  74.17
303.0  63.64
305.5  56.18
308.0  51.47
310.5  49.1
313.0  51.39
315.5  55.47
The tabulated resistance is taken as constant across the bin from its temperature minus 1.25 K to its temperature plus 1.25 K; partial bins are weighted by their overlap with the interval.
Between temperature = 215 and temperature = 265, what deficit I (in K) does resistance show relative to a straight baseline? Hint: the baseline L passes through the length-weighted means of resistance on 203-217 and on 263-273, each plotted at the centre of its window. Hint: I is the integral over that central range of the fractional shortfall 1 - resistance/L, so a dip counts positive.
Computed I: 4.3 K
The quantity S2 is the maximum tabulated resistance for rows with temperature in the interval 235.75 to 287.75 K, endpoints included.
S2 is 112.6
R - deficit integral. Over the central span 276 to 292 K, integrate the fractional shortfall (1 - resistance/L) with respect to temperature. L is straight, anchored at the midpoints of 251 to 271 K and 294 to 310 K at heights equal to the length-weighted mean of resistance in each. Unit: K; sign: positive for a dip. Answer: -4.6 K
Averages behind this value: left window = 102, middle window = 107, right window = 68.8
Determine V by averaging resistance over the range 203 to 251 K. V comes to 100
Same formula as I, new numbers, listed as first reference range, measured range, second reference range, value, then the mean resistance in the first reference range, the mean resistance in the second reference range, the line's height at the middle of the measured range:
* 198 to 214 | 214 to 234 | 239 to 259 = 1.7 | 113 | 97.8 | 106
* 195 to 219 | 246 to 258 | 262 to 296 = 1.0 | 111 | 105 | 107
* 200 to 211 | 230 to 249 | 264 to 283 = 2.6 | 114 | 109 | 111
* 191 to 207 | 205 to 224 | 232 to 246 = 1.0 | 117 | 95.8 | 109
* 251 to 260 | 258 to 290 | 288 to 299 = -3.3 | 100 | 93.1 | 96.8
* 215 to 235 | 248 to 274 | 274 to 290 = 0.5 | 97.2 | 109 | 105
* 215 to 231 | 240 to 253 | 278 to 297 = 0.3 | 97.4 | 102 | 99.2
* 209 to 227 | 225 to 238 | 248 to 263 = 0.4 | 100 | 99.8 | 99.9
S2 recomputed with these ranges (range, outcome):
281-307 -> 108.6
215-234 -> 100.9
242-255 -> 101.7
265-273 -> 111.2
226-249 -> 98.7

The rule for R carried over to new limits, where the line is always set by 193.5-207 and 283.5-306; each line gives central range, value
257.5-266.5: -0.36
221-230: 0.98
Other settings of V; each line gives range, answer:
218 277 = 99.9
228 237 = 96.8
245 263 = 99.2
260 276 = 106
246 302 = 101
